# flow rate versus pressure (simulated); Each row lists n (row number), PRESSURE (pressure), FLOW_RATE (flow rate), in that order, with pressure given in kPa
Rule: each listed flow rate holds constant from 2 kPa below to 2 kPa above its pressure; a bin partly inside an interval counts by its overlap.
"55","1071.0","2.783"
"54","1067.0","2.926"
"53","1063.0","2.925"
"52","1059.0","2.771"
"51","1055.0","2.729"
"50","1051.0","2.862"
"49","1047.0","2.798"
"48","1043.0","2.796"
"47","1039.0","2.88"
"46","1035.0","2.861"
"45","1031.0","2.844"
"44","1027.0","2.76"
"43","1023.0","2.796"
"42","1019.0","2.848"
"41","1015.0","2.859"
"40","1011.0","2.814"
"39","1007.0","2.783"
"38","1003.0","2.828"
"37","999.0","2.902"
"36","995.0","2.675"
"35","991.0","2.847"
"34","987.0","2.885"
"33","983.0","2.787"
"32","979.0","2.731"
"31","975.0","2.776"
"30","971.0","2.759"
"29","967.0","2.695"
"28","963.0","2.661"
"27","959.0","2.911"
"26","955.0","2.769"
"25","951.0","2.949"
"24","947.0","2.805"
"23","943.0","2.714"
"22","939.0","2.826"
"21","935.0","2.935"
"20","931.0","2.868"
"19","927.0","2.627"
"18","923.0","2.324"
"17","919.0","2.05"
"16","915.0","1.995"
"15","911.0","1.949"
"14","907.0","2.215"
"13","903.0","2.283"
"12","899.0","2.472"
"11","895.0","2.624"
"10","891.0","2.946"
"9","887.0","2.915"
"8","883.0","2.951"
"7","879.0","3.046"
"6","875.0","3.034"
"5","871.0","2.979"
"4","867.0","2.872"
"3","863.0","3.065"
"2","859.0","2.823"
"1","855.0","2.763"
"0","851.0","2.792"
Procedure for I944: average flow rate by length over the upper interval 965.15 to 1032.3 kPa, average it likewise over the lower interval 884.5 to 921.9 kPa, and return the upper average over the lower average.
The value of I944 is 1.17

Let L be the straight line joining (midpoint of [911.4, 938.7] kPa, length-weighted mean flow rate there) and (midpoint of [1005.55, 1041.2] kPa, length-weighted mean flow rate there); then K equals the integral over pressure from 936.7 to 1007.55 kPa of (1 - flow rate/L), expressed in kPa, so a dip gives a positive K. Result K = -4.4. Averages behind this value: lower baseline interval 2.46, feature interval 2.8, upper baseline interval 2.83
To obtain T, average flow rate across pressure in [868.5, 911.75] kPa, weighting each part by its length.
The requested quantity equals 2.7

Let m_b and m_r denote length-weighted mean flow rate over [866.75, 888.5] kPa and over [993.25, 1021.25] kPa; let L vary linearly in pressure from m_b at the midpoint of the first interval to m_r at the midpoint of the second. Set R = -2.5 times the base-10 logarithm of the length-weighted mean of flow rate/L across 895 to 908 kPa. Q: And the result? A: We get 0.233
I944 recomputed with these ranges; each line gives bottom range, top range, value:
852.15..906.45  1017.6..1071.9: 1.01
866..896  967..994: 0.95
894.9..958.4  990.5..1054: 1.11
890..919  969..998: 1.20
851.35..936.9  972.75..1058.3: 1.06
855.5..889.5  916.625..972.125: 0.92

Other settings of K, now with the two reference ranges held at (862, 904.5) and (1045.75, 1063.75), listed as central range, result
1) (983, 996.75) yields 0.09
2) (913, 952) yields 3.14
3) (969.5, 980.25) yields 0.25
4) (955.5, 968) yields 0.28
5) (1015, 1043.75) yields -0.16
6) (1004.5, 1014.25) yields 0.03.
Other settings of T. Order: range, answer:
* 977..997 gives 2.79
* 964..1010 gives 2.79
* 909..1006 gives 2.68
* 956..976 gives 2.76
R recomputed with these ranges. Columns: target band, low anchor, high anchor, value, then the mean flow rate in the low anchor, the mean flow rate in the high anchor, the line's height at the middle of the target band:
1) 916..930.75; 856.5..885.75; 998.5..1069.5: 0.225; 2.96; 2.83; 2.92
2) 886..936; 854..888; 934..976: 0.169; 2.94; 2.8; 2.87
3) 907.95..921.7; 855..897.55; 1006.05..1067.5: 0.383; 2.91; 2.83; 2.89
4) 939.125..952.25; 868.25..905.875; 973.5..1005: -0.006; 2.79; 2.8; 2.8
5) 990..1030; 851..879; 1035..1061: 0.009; 2.92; 2.81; 2.83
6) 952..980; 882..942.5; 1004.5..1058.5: -0.043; 2.53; 2.82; 2.66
